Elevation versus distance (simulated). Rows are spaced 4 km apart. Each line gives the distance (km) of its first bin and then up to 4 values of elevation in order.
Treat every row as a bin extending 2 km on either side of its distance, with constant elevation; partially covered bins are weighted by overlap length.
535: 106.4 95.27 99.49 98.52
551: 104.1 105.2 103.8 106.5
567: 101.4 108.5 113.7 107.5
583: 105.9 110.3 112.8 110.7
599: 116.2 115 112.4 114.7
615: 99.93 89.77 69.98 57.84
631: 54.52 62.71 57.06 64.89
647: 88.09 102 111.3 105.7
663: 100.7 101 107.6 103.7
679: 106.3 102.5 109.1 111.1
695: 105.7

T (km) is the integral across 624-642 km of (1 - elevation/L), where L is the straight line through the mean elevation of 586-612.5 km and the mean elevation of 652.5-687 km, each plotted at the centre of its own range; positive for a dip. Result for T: 8.3 km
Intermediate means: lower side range 113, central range 59.1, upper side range 105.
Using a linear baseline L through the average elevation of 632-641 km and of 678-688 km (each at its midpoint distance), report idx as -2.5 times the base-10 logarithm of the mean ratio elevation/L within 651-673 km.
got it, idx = -0.24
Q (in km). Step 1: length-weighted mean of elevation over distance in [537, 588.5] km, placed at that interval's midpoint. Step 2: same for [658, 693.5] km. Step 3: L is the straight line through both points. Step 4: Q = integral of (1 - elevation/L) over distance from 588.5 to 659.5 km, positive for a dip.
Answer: 9.27 km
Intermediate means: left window 105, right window 105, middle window 91.3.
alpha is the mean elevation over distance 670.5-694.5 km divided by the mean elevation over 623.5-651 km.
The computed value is 1.59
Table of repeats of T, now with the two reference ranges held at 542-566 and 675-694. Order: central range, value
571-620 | -2.5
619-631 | 4.4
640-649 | 2.7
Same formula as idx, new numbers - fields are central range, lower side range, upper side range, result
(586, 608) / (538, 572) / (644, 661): -0.119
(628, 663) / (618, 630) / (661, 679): 0.071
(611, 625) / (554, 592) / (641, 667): 0.120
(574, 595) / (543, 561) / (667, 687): -0.069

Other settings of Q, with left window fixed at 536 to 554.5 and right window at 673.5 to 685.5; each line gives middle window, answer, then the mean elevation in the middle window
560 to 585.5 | -1.54 km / 107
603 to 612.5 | -1.08 km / 114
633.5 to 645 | 4.64 km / 61.5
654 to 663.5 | -0.22 km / 106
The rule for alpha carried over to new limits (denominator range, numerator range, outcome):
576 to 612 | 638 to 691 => 0.88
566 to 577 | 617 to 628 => 0.68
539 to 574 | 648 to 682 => 1.01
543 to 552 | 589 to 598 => 1.12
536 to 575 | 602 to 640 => 0.81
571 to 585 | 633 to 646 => 0.58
